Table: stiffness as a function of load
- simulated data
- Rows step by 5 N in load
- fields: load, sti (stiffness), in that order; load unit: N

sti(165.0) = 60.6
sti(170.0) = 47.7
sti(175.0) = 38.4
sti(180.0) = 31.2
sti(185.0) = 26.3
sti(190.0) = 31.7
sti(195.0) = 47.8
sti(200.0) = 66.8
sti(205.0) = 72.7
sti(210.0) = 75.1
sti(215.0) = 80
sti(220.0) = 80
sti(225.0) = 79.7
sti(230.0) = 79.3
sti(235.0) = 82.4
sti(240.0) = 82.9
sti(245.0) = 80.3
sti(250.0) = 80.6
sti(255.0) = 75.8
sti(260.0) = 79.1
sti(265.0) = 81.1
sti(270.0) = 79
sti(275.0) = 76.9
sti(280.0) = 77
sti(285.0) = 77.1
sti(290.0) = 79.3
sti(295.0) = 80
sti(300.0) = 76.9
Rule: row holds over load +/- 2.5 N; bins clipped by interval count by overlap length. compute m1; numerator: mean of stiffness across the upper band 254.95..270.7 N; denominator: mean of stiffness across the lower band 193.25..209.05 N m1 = 1.2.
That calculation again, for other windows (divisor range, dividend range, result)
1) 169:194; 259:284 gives 2.24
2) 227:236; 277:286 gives 0.96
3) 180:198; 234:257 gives 2.26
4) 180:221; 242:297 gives 1.37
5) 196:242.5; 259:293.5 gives 1.02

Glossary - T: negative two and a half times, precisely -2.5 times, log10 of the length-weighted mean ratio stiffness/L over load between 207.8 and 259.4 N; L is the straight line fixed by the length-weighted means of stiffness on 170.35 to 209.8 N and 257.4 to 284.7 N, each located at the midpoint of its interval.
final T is -0.247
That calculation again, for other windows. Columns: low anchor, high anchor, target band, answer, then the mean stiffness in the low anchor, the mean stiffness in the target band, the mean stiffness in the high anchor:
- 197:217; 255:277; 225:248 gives -0.07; 72.8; 81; 78.7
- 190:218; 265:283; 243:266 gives -0.07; 65.4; 79.2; 78.1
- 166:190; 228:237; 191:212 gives -0.12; 37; 63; 80.8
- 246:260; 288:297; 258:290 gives 0.01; 78.6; 78.4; 79.6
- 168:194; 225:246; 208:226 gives -0.20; 35.6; 78.7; 81.1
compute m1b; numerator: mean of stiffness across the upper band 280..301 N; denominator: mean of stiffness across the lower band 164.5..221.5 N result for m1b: 1.4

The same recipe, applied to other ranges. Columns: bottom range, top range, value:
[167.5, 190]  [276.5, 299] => 2.21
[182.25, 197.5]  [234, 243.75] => 2.34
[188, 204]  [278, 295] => 1.52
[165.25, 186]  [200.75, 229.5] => 1.96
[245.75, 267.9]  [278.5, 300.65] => 0.99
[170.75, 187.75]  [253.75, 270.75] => 2.35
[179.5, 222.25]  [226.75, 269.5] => 1.38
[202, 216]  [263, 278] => 1.05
